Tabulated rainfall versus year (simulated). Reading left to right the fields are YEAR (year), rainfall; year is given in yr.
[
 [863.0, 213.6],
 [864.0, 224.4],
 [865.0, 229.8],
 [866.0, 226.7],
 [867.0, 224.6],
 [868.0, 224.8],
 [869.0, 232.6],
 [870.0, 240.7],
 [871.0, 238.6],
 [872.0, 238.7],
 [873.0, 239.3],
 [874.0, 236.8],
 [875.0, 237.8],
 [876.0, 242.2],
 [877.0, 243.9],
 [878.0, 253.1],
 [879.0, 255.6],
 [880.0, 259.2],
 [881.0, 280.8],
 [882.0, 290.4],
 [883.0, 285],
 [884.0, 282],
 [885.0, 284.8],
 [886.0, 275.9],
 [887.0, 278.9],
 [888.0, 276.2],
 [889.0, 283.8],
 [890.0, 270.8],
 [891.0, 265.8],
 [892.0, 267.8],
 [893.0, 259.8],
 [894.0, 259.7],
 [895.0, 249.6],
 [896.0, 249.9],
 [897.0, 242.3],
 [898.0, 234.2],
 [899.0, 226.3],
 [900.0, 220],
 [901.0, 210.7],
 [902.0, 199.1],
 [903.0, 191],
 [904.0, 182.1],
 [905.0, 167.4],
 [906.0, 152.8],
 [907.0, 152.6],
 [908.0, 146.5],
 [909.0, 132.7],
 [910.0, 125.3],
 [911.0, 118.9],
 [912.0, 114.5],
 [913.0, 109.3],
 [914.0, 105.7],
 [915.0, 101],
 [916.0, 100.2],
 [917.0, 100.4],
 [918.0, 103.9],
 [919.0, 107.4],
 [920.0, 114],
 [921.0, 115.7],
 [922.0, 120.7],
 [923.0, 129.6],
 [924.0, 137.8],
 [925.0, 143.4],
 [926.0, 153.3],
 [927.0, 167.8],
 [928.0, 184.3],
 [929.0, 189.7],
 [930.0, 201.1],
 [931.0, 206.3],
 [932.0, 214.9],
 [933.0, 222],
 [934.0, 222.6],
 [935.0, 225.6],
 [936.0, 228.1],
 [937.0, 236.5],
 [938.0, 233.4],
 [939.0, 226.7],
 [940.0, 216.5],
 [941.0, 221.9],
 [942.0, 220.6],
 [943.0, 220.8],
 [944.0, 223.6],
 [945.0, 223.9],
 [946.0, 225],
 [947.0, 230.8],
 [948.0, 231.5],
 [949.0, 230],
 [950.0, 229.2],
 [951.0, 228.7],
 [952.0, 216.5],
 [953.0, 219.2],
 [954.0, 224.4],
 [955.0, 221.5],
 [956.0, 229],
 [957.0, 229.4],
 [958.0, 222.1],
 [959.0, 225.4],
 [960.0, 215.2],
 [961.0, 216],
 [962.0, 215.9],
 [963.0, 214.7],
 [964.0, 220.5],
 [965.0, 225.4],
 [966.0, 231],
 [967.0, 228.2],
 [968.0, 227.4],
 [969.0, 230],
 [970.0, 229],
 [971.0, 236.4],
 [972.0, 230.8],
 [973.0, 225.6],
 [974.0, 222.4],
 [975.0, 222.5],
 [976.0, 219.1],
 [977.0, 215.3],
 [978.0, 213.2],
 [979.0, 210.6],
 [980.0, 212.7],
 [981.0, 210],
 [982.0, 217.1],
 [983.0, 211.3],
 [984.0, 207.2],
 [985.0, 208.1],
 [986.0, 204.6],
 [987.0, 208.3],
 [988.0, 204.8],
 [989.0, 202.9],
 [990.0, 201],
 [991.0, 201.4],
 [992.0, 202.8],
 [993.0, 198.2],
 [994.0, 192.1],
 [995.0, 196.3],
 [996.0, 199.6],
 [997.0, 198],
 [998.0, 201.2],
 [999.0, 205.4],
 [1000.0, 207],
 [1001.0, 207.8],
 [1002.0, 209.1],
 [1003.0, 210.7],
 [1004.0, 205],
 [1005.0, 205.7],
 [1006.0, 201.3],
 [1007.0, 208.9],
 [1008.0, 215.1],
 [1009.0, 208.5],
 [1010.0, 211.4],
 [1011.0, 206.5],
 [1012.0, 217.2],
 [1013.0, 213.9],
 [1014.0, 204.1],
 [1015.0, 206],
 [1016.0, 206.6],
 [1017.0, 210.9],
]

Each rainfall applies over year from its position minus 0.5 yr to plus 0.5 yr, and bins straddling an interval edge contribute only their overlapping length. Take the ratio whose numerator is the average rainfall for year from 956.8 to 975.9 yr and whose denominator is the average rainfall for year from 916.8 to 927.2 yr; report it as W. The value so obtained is 1.78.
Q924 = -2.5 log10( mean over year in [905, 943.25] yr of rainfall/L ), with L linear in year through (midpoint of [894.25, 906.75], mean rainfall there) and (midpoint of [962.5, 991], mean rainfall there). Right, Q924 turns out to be 0.29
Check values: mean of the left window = 210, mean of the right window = 217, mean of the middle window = 163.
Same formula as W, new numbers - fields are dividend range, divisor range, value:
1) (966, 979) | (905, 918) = 1.83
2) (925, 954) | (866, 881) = 0.89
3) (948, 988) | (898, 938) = 1.35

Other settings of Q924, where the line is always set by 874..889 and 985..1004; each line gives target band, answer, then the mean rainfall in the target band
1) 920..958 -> 0.14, 204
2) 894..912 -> 0.33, 188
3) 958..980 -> -0.02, 222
